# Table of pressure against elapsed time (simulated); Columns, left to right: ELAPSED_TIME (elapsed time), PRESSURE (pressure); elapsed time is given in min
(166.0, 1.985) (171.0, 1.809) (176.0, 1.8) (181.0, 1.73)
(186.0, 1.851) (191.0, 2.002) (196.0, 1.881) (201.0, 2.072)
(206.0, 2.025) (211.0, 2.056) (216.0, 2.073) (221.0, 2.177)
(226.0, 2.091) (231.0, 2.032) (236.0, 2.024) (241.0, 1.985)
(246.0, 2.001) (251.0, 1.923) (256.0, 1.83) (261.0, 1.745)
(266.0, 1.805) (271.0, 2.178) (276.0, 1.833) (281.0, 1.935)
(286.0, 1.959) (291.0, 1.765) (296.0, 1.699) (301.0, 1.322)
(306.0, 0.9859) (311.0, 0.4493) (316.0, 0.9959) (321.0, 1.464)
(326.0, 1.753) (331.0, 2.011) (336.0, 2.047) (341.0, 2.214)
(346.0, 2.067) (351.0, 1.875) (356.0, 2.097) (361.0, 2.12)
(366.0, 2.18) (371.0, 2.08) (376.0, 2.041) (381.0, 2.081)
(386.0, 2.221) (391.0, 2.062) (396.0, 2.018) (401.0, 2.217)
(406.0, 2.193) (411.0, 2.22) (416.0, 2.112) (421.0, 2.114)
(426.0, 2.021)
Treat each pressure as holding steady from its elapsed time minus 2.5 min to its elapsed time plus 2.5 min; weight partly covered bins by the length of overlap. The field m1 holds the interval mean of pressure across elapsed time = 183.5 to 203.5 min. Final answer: 1.95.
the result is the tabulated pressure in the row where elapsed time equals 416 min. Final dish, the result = 2.112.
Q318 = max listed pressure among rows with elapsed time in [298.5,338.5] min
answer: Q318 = 2.047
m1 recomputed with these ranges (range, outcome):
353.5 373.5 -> 2.12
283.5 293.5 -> 1.86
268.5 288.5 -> 1.98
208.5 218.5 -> 2.06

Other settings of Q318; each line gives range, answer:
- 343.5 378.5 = 2.18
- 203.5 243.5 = 2.177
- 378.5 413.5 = 2.221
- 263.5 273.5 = 2.178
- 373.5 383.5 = 2.081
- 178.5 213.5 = 2.072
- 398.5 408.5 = 2.217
